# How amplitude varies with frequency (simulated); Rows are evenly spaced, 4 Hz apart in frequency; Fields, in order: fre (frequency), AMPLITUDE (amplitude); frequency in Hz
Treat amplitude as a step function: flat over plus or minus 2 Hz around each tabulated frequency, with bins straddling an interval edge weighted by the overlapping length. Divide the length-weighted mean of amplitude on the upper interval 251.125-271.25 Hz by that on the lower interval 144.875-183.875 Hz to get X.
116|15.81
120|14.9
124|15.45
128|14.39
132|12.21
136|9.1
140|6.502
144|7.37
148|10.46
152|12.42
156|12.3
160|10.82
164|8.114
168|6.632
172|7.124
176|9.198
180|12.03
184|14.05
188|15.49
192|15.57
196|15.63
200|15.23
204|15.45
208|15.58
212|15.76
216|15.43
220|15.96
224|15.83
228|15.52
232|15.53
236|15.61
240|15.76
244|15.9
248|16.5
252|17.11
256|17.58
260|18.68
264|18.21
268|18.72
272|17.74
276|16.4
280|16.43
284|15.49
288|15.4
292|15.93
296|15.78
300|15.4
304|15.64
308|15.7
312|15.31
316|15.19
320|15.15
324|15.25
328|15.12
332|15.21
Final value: 1.8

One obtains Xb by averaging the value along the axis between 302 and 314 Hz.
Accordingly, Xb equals 15.5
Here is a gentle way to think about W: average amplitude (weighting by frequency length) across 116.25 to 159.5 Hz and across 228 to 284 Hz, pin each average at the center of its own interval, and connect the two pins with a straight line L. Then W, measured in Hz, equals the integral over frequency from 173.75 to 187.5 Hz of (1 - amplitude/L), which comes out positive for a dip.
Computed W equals 1.5 Hz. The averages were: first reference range 11.7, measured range 12.1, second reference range 16.8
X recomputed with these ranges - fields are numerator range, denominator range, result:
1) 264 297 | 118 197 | 1.45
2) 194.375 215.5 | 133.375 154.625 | 1.66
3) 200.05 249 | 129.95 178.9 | 1.67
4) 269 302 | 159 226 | 1.22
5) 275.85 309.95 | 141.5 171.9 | 1.66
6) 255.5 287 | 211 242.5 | 1.11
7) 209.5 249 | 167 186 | 1.58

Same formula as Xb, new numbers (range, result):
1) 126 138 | 11.9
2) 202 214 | 15.6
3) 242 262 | 17.2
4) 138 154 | 9.19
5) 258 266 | 18.4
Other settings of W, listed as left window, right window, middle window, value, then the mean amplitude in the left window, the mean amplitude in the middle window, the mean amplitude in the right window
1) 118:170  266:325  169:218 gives -4.51 Hz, 10.8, 13.7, 16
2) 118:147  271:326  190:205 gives -2.73 Hz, 11.4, 15.5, 15.7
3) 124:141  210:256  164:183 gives 6.20 Hz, 11.4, 8.96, 16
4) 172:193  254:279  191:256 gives -3.27 Hz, 12.6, 15.8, 17.8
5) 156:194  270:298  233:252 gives -2.42 Hz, 11.1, 16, 16.2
